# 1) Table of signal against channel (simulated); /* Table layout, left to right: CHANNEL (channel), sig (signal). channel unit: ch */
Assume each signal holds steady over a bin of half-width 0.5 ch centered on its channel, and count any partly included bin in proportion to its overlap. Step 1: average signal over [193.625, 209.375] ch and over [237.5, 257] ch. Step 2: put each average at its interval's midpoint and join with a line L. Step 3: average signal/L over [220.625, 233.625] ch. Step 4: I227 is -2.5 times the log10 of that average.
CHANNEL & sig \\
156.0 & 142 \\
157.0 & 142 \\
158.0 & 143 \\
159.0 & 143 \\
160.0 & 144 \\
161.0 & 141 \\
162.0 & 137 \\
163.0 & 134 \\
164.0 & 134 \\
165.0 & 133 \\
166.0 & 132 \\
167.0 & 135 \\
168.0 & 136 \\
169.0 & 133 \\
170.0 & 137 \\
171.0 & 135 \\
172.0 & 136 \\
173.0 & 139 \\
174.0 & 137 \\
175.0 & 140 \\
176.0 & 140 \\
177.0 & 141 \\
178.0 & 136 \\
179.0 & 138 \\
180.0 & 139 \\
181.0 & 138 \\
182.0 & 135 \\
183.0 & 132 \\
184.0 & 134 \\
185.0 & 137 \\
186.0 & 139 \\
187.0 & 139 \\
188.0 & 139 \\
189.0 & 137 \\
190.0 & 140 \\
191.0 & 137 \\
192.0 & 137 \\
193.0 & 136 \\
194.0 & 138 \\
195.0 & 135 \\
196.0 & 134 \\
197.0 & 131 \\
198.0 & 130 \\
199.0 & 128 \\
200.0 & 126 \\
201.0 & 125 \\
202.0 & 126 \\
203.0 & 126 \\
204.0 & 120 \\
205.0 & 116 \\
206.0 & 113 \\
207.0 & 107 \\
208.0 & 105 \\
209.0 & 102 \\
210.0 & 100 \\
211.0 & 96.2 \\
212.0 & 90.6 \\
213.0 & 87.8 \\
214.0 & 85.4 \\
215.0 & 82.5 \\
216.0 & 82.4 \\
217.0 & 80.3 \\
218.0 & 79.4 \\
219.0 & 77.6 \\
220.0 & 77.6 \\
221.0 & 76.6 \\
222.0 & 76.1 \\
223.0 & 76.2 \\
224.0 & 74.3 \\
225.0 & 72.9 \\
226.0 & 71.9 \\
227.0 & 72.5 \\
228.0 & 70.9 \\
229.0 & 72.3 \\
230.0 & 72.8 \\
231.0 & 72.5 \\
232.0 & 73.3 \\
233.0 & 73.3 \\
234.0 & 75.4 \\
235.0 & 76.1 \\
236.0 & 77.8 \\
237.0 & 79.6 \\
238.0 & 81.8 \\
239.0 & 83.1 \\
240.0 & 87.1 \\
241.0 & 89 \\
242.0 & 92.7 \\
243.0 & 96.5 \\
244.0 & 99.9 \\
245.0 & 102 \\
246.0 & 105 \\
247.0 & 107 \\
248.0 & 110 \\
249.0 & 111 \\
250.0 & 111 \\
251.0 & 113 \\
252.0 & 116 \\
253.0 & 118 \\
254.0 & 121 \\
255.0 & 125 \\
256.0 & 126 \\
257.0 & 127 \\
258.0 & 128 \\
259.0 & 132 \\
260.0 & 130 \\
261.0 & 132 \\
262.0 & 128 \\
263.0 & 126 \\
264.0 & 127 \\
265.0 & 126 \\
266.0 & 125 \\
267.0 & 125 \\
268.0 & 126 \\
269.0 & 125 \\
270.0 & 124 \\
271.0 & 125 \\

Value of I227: 0.47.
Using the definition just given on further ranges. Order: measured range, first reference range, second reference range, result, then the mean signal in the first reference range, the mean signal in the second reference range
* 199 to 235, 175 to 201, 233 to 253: 0.27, 136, 95.5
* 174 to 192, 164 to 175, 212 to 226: -0.15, 135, 79.3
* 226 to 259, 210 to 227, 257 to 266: 0.13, 80.8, 128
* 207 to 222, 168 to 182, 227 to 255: 0.25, 137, 92.4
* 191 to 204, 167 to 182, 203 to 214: -0.14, 137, 104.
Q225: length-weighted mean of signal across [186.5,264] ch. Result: 104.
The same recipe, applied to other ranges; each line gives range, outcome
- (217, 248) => 81.9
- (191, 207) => 128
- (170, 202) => 136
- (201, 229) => 90.9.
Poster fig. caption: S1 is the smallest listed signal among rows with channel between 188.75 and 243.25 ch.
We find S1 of 70.9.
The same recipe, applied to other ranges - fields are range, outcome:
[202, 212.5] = 90.6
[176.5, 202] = 125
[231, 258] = 72.5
